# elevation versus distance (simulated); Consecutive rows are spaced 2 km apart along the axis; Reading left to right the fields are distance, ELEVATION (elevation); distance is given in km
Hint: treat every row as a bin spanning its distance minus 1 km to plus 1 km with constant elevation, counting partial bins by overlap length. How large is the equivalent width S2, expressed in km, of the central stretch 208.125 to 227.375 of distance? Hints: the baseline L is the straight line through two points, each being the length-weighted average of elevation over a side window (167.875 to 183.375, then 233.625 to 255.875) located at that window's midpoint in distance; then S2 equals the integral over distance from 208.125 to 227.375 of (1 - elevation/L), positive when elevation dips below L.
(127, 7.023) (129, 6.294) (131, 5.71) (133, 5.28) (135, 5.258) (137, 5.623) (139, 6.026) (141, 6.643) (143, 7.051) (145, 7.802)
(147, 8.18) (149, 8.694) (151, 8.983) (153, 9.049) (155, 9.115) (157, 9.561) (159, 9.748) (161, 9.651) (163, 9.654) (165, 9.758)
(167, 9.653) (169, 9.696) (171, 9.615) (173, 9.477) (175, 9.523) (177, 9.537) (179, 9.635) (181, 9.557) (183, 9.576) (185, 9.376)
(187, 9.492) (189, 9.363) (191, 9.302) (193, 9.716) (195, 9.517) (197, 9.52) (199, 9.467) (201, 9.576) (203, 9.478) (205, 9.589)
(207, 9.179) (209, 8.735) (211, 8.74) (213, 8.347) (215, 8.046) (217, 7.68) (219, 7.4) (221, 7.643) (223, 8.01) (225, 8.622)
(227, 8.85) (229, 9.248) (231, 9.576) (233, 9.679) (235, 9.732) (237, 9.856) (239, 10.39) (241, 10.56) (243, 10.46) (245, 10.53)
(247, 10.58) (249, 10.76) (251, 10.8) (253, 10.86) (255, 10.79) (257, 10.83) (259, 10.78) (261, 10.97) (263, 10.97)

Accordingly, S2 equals 3.7 km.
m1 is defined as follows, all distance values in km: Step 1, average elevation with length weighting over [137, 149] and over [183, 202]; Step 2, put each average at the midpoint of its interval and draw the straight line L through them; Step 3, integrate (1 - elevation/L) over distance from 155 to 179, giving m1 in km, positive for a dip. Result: -3.88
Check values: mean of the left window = 7.14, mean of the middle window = 9.6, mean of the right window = 9.49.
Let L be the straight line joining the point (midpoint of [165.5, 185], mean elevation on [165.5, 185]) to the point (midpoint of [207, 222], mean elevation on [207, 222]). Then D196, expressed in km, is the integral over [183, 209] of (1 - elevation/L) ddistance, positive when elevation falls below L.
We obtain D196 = -1.83 km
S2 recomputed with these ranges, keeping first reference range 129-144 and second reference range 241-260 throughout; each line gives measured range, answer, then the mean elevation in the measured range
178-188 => -2.1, 9.53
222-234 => 1.0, 9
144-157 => -4.3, 8.71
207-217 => 0.7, 8.46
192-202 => -1.3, 9.56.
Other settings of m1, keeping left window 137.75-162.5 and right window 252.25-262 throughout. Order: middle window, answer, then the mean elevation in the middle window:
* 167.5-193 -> -1.29 km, 9.52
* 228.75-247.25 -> 0.59 km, 10.1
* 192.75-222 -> 2.59 km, 8.82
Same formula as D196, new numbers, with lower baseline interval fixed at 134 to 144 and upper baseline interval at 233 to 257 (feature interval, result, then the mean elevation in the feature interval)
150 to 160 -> -3.71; 9.29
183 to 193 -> -1.61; 9.44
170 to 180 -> -2.59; 9.56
